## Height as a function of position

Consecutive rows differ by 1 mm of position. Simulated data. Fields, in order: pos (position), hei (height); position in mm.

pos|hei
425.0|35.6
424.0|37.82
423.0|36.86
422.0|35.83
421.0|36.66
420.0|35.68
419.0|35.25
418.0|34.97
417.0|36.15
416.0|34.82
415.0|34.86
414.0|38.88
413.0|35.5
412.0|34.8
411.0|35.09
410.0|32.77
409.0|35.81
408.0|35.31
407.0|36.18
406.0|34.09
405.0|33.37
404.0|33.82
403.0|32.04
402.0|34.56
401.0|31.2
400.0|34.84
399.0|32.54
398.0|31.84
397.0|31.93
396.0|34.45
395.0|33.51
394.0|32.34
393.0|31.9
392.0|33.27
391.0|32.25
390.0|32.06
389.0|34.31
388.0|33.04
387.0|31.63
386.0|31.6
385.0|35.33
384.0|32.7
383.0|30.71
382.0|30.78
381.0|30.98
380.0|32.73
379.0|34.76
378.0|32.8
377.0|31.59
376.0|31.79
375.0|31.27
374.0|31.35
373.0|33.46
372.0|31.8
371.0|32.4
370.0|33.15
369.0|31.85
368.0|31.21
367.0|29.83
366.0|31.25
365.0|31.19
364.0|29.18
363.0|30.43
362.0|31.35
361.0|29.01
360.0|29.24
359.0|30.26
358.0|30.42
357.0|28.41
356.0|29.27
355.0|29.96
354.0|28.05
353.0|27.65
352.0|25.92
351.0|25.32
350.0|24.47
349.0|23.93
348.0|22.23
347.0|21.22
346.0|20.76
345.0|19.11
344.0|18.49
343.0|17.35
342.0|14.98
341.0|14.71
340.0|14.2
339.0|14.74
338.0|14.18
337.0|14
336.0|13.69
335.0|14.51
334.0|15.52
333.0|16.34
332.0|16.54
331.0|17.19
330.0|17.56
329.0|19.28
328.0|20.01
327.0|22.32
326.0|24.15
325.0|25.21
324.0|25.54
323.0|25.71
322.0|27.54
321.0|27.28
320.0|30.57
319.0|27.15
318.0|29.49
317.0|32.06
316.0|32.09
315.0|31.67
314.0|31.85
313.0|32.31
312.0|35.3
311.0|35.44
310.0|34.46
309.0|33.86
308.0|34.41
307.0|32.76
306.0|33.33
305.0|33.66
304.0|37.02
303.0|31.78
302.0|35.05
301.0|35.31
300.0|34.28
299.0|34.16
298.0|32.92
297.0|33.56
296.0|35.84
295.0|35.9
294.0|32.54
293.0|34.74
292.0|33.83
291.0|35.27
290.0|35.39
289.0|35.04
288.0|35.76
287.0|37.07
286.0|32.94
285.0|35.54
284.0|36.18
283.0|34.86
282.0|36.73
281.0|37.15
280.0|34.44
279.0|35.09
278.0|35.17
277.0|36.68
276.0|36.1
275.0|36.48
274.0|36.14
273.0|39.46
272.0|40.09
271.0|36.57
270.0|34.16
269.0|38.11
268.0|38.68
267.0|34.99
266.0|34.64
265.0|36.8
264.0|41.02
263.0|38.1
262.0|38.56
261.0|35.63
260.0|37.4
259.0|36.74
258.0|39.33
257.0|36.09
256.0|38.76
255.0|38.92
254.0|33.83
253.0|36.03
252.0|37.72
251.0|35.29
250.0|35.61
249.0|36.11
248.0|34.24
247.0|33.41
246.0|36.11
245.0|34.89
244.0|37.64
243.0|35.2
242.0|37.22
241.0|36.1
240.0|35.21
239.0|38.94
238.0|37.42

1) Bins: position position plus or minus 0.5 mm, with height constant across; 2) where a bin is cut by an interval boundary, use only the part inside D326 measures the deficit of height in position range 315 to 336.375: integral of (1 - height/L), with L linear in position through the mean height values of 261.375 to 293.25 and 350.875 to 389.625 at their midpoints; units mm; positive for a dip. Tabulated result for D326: 6.7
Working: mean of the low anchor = 36.3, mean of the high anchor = 31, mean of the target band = 23.1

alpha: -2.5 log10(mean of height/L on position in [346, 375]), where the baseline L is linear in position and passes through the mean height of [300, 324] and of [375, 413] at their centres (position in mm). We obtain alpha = 0.13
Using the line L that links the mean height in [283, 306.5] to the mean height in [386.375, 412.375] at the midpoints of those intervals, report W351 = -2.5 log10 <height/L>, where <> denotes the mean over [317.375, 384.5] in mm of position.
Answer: 0.31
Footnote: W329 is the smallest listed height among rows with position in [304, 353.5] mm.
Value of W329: 13.69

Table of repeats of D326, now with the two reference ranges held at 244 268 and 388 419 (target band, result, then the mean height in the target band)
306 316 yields 0.6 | 33.5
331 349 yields 9.4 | 16.8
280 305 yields 0.7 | 34.9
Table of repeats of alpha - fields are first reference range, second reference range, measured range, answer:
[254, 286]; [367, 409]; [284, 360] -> 0.269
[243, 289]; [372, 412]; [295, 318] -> 0.050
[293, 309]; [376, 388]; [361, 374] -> 0.045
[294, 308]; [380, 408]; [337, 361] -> 0.420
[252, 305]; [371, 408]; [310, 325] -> 0.155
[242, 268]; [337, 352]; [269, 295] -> -0.147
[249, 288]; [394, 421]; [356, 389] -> 0.113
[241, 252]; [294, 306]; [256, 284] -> -0.053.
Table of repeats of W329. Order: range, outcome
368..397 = 30.71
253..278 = 33.83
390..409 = 31.2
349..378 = 23.93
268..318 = 29.49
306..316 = 31.67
